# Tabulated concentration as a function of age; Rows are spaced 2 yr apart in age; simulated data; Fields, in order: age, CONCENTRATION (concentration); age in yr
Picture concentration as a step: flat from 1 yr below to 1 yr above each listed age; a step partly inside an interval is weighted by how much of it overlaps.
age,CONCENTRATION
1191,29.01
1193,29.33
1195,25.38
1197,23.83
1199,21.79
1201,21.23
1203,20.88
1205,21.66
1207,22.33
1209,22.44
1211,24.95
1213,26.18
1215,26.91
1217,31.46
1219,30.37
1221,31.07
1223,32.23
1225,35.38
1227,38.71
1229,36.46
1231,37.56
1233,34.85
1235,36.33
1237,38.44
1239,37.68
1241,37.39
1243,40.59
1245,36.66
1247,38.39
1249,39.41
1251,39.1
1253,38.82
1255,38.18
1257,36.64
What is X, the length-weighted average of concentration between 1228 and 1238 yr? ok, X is 36.7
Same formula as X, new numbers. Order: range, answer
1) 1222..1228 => 35.4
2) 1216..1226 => 32.1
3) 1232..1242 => 36.9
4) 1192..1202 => 24.3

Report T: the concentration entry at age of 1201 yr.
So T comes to 21.23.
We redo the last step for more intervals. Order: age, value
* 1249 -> 39.41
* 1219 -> 30.37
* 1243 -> 40.59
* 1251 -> 39.1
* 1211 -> 24.95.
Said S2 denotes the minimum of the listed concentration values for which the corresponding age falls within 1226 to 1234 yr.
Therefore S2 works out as 34.85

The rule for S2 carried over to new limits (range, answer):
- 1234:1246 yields 36.33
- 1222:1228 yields 32.23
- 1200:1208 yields 20.88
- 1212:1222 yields 26.18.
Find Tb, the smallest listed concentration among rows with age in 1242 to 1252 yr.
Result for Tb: 36.66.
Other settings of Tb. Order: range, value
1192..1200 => 21.79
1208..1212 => 22.44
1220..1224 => 31.07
